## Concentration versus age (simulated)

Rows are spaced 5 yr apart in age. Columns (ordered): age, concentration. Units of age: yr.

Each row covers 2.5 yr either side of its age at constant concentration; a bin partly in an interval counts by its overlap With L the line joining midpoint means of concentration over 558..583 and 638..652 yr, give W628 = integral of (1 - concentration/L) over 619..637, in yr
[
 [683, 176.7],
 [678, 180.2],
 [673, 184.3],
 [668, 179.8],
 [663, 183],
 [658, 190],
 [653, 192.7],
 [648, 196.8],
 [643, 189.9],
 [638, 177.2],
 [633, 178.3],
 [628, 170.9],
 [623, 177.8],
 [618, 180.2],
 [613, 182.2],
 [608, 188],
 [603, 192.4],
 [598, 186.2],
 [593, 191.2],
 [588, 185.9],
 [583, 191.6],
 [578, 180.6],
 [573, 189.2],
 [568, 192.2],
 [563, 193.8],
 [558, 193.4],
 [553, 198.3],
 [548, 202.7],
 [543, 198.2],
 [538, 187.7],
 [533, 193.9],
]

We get 1.3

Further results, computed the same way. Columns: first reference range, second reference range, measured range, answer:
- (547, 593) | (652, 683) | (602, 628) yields 0.8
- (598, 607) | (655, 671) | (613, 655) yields 1.0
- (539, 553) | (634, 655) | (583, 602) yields 0.5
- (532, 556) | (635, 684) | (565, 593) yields 0.7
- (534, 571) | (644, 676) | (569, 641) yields 2.9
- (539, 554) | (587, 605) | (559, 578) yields 0.4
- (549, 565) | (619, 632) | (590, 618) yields -0.8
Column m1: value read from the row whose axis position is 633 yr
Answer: 178.3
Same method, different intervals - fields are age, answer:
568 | 192.2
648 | 196.8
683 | 176.7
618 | 180.2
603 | 192.4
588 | 185.9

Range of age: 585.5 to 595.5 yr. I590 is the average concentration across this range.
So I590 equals 189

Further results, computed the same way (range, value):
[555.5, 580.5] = 190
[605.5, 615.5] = 185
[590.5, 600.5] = 189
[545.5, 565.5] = 197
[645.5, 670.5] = 188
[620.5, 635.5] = 176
